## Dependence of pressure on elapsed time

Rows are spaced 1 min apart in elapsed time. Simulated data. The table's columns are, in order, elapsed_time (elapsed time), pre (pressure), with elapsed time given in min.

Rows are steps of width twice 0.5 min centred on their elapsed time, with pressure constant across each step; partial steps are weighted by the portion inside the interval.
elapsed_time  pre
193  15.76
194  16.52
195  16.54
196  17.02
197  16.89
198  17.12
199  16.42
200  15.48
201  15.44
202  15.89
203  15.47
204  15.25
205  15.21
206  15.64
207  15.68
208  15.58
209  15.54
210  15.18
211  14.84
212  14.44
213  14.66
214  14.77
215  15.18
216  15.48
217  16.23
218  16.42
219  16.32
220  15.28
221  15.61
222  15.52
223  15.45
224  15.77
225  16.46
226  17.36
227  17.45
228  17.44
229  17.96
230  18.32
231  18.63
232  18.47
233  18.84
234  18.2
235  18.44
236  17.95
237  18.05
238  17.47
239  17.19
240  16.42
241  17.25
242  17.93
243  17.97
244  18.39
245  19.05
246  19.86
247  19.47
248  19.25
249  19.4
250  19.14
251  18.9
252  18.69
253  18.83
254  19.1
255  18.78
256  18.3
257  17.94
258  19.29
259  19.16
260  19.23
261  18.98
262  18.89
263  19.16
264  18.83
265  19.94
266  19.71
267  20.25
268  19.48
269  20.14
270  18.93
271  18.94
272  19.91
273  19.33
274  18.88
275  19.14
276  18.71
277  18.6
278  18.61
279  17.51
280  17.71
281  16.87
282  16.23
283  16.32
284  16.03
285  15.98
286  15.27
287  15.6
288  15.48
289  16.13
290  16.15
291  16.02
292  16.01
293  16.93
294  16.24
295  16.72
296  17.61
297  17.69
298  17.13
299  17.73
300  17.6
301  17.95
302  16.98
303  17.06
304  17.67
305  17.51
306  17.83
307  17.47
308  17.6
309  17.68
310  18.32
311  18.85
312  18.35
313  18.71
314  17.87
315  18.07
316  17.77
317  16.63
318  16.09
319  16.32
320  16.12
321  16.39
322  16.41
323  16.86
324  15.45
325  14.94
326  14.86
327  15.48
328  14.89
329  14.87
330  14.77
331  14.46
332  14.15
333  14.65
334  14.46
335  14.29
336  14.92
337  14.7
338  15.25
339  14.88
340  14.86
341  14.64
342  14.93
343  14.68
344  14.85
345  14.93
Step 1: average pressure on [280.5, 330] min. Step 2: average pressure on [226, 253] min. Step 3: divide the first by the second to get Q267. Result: 0.9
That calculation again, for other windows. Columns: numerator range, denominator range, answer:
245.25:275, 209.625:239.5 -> 1.15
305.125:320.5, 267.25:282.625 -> 0.94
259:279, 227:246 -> 1.06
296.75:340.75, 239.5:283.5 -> 0.88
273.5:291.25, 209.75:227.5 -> 1.08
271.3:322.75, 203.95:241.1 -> 1.05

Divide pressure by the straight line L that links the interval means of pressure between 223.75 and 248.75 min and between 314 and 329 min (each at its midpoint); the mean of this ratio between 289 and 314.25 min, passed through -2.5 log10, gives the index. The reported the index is -0.05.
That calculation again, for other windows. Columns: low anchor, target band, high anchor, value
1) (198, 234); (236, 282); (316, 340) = -0.18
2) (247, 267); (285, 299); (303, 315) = 0.12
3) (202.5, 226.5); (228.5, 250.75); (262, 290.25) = -0.11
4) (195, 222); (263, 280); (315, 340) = -0.23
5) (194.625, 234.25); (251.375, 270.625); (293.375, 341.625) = -0.17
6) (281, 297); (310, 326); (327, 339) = -0.12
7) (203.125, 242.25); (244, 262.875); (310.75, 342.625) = -0.17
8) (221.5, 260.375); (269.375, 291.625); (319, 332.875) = -0.03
